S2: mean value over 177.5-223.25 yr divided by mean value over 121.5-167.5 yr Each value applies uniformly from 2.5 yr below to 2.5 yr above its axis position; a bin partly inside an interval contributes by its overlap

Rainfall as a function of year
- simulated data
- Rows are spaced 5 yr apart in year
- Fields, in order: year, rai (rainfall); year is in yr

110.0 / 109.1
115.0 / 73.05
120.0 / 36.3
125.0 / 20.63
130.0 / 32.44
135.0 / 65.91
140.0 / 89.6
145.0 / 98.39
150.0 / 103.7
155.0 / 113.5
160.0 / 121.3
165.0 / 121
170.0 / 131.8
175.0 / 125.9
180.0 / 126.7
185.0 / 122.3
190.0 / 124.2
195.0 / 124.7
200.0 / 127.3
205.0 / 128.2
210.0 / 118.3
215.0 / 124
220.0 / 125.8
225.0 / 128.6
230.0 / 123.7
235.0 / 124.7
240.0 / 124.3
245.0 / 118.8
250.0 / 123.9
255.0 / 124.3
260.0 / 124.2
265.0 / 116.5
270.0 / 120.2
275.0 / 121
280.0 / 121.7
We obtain 1.5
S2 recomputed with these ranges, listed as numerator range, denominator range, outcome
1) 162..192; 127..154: 1.59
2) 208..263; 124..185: 1.25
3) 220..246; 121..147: 2.10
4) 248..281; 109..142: 2.08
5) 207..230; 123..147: 2.02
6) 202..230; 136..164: 1.20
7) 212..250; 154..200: 1.00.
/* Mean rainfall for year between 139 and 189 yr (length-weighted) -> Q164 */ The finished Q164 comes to 116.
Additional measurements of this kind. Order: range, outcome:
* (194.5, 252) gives 124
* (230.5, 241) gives 124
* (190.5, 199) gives 125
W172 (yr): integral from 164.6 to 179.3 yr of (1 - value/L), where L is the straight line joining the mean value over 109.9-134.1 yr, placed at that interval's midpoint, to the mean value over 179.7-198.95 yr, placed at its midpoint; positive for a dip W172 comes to -3.1 yr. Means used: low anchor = 49.6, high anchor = 124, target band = 127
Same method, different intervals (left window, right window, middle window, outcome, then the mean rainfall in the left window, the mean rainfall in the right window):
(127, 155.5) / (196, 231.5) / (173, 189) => -3.0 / 80.7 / 125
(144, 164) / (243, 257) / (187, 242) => -3.1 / 111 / 122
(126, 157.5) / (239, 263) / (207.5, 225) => -2.2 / 80.9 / 123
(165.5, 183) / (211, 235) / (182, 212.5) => 0.5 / 127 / 125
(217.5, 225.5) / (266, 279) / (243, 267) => 0.2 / 127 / 120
